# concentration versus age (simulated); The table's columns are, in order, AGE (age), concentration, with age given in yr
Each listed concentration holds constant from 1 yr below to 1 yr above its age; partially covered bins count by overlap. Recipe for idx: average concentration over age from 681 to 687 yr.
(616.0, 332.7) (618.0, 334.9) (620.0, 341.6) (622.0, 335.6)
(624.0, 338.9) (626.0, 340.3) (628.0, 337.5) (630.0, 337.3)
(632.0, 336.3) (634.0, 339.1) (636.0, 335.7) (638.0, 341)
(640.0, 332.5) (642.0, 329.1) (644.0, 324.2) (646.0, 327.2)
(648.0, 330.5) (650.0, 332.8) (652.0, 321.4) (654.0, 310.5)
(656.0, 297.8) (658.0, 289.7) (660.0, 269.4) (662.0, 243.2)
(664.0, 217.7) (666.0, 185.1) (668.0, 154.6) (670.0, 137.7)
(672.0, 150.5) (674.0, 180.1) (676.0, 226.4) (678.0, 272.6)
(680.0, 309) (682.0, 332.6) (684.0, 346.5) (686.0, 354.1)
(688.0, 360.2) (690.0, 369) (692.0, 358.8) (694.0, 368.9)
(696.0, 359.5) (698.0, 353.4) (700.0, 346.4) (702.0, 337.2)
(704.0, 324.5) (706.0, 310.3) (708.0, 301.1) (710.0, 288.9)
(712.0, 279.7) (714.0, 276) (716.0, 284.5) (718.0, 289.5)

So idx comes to 344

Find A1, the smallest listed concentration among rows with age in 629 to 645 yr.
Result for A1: 324.2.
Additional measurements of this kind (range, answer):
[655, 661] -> 269.4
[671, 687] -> 150.5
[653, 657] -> 297.8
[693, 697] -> 359.5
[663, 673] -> 137.7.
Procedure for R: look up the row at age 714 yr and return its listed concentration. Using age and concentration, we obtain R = 276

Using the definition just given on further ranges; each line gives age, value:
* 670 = 137.7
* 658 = 289.7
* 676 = 226.4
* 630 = 337.3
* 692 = 358.8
